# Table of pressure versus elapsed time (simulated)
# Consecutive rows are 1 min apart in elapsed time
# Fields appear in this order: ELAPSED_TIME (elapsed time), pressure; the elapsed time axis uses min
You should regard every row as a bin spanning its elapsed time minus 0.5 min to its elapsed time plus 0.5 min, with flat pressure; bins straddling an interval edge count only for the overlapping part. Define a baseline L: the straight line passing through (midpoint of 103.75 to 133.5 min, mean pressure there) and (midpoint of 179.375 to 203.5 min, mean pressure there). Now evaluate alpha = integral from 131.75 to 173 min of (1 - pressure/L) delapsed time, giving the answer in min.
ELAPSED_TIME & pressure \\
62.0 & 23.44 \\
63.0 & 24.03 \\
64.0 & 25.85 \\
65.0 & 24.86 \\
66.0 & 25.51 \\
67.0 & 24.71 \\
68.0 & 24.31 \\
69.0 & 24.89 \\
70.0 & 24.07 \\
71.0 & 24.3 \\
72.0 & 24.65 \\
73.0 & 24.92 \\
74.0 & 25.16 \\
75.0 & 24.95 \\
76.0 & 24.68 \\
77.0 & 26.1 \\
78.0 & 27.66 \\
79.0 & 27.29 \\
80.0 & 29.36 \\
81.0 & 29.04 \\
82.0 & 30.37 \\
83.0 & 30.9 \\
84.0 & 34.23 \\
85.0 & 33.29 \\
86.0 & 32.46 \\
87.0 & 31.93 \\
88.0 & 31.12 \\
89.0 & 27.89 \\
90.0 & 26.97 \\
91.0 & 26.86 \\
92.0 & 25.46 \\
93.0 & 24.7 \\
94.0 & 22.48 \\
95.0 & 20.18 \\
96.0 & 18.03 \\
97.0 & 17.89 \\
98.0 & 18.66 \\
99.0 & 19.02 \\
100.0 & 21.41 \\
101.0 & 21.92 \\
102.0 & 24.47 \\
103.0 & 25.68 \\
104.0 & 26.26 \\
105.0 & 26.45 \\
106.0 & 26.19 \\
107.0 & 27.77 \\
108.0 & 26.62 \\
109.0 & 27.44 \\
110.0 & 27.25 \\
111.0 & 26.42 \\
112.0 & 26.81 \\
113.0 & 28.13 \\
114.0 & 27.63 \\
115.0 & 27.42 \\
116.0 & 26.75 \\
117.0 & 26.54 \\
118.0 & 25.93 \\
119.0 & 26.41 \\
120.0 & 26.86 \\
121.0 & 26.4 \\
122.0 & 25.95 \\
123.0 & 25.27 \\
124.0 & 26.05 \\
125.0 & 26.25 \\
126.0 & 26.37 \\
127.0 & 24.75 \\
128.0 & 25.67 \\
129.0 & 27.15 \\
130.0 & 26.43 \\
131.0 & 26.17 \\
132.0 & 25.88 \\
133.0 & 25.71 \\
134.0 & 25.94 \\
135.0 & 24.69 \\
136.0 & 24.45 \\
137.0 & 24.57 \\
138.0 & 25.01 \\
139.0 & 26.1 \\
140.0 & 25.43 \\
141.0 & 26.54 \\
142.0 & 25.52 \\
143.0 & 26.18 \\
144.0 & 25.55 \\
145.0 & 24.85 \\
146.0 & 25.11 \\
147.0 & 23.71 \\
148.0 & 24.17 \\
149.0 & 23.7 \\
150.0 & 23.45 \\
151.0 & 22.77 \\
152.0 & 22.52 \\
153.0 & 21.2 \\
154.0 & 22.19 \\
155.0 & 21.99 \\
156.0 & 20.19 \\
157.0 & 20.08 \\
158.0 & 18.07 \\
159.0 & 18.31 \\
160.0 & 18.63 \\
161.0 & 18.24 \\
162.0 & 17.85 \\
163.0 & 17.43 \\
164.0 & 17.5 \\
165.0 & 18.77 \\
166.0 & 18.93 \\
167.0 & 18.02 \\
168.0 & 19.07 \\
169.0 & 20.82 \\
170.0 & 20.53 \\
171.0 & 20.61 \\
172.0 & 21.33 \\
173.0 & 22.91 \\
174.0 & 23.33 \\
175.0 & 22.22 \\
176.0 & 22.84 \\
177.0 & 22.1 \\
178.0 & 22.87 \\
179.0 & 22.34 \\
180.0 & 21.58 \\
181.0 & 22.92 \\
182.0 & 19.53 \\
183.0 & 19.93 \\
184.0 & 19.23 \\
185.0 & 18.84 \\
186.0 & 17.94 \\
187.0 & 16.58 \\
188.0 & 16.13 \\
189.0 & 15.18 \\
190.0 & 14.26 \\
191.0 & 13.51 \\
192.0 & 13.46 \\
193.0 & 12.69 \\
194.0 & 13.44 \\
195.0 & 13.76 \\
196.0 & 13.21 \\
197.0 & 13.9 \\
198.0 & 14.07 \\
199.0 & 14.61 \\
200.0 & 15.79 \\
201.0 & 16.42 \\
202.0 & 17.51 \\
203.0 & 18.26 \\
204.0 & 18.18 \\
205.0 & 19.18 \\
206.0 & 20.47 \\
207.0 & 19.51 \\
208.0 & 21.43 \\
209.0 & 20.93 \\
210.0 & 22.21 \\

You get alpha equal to -0.7 min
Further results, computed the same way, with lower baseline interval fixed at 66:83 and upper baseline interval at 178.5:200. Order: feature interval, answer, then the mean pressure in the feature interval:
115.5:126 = -1.88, 26.2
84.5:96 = -1.06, 27.2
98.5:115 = -1.58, 25.6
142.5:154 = -2.24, 23.9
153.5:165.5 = -0.05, 19.1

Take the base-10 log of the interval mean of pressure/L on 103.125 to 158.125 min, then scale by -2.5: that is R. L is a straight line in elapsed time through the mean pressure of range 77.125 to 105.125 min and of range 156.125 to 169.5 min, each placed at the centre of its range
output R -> -0.15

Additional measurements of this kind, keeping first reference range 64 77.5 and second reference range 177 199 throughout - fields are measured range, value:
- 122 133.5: -0.23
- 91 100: 0.10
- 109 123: -0.22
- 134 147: -0.24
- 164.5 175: -0.13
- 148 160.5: -0.10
